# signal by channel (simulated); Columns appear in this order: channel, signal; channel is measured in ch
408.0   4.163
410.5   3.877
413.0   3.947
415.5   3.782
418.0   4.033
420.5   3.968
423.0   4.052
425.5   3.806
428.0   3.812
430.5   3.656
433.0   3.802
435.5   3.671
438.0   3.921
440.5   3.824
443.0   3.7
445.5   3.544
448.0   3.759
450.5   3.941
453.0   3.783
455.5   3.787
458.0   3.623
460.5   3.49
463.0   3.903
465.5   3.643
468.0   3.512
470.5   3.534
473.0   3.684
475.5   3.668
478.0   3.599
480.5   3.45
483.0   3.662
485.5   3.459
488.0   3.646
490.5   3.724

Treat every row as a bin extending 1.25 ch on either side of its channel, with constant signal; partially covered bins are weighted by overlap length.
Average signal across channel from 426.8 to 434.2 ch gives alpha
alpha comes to 3.76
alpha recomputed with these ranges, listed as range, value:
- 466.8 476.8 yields 3.6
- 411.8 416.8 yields 3.87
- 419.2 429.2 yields 3.91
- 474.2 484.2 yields 3.59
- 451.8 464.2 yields 3.72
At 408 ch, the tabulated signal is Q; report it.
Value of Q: 4.163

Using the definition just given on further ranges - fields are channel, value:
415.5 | 3.782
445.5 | 3.544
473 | 3.684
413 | 3.947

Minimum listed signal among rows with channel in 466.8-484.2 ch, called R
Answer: 3.45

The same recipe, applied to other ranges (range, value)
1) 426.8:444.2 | 3.656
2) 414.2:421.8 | 3.782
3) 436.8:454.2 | 3.544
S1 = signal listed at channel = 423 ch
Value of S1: 4.052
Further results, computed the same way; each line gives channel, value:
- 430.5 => 3.656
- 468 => 3.512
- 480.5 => 3.45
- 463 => 3.903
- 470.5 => 3.534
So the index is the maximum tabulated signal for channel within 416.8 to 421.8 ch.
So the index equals 4.033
